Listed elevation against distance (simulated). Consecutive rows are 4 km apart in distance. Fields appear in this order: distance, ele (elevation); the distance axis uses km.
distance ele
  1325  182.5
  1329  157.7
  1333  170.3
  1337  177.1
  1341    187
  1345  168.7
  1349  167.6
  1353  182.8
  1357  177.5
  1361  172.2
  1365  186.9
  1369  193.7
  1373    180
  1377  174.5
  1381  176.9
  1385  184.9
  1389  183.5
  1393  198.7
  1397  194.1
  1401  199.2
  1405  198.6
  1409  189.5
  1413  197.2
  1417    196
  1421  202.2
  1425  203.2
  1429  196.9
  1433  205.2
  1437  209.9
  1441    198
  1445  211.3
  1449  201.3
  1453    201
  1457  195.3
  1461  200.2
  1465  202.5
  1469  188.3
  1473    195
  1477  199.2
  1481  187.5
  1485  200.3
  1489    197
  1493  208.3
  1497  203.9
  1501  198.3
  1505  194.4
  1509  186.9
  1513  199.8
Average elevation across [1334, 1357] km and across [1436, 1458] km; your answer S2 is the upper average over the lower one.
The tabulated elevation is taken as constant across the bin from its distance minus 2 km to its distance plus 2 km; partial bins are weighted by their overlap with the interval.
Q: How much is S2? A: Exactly 1.15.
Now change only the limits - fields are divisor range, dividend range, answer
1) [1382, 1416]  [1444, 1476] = 1.03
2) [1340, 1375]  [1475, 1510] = 1.10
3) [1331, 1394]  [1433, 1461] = 1.13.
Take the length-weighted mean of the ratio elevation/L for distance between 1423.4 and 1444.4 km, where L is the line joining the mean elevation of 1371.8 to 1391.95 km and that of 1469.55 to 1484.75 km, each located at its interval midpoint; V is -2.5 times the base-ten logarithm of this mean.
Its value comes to -0.08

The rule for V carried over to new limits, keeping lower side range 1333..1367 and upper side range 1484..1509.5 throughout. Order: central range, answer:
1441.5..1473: -0.036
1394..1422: -0.061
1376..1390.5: 0.011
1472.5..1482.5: 0.012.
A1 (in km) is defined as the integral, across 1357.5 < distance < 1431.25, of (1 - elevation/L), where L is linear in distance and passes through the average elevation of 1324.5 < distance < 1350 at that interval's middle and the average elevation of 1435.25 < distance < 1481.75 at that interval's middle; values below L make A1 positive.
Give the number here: -2.0 km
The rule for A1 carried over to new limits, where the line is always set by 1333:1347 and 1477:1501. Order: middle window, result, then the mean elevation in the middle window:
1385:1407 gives -1.0 km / 194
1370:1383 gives 0.3 km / 178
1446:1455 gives -0.4 km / 202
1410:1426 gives -0.9 km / 199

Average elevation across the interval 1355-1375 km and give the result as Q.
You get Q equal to 182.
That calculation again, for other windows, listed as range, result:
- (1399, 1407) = 199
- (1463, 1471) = 195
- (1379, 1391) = 182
